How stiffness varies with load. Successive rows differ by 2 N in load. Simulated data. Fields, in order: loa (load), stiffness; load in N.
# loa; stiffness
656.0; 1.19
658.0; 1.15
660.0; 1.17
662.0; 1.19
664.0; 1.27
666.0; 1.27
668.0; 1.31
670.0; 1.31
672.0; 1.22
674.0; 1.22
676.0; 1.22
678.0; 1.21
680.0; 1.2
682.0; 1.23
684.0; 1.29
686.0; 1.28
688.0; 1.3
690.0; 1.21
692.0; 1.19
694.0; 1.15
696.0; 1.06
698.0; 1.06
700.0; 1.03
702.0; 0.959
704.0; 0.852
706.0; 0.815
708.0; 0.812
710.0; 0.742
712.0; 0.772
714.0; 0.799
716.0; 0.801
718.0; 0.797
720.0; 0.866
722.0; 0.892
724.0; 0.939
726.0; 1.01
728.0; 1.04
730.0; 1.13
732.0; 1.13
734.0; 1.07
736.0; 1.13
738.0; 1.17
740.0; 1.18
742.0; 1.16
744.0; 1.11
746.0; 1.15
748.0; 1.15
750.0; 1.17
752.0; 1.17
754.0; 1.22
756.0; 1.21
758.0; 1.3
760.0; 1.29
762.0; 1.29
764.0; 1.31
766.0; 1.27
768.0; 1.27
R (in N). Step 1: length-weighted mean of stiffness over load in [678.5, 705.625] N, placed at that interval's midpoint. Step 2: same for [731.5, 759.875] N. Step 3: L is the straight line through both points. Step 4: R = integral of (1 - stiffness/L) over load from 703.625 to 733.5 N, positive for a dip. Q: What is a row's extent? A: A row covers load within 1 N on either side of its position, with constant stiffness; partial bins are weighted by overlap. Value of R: 6.6 N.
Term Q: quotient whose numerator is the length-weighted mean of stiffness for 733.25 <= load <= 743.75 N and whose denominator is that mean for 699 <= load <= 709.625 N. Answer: 1.29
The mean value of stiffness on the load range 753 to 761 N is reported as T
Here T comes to 1.25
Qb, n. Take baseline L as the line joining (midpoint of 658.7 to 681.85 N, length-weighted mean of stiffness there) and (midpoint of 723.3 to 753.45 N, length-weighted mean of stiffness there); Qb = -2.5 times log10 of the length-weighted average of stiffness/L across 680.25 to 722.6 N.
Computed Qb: 0.18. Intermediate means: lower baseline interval 1.23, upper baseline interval 1.12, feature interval 1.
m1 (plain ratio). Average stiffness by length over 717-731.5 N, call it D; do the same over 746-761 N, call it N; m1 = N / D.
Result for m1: 1.26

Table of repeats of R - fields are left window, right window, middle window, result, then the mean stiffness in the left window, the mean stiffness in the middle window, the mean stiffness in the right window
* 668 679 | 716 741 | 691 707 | 1.78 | 1.24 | 1.01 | 1.02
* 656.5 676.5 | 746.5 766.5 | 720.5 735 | 2.46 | 1.23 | 1.02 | 1.23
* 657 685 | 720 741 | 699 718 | 4.81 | 1.23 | 0.84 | 1.06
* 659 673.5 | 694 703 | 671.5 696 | -1.85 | 1.25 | 1.22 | 1.04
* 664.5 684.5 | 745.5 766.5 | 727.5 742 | 1.27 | 1.25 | 1.13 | 1.23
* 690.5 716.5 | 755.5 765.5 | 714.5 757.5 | 2.50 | 0.934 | 1.07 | 1.28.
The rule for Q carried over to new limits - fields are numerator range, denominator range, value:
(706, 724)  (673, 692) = 0.66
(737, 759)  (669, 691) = 0.95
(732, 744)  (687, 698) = 0.97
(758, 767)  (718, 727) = 1.42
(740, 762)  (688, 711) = 1.19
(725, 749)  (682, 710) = 1.04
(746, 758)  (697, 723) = 1.38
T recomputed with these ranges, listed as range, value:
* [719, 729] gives 0.949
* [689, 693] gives 1.2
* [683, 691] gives 1.27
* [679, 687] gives 1.25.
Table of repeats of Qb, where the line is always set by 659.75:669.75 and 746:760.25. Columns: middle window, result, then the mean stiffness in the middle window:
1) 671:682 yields 0.03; 1.22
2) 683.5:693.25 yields -0.01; 1.25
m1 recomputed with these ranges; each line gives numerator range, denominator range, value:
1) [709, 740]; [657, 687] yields 0.78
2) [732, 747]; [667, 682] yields 0.92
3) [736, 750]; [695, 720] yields 1.32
